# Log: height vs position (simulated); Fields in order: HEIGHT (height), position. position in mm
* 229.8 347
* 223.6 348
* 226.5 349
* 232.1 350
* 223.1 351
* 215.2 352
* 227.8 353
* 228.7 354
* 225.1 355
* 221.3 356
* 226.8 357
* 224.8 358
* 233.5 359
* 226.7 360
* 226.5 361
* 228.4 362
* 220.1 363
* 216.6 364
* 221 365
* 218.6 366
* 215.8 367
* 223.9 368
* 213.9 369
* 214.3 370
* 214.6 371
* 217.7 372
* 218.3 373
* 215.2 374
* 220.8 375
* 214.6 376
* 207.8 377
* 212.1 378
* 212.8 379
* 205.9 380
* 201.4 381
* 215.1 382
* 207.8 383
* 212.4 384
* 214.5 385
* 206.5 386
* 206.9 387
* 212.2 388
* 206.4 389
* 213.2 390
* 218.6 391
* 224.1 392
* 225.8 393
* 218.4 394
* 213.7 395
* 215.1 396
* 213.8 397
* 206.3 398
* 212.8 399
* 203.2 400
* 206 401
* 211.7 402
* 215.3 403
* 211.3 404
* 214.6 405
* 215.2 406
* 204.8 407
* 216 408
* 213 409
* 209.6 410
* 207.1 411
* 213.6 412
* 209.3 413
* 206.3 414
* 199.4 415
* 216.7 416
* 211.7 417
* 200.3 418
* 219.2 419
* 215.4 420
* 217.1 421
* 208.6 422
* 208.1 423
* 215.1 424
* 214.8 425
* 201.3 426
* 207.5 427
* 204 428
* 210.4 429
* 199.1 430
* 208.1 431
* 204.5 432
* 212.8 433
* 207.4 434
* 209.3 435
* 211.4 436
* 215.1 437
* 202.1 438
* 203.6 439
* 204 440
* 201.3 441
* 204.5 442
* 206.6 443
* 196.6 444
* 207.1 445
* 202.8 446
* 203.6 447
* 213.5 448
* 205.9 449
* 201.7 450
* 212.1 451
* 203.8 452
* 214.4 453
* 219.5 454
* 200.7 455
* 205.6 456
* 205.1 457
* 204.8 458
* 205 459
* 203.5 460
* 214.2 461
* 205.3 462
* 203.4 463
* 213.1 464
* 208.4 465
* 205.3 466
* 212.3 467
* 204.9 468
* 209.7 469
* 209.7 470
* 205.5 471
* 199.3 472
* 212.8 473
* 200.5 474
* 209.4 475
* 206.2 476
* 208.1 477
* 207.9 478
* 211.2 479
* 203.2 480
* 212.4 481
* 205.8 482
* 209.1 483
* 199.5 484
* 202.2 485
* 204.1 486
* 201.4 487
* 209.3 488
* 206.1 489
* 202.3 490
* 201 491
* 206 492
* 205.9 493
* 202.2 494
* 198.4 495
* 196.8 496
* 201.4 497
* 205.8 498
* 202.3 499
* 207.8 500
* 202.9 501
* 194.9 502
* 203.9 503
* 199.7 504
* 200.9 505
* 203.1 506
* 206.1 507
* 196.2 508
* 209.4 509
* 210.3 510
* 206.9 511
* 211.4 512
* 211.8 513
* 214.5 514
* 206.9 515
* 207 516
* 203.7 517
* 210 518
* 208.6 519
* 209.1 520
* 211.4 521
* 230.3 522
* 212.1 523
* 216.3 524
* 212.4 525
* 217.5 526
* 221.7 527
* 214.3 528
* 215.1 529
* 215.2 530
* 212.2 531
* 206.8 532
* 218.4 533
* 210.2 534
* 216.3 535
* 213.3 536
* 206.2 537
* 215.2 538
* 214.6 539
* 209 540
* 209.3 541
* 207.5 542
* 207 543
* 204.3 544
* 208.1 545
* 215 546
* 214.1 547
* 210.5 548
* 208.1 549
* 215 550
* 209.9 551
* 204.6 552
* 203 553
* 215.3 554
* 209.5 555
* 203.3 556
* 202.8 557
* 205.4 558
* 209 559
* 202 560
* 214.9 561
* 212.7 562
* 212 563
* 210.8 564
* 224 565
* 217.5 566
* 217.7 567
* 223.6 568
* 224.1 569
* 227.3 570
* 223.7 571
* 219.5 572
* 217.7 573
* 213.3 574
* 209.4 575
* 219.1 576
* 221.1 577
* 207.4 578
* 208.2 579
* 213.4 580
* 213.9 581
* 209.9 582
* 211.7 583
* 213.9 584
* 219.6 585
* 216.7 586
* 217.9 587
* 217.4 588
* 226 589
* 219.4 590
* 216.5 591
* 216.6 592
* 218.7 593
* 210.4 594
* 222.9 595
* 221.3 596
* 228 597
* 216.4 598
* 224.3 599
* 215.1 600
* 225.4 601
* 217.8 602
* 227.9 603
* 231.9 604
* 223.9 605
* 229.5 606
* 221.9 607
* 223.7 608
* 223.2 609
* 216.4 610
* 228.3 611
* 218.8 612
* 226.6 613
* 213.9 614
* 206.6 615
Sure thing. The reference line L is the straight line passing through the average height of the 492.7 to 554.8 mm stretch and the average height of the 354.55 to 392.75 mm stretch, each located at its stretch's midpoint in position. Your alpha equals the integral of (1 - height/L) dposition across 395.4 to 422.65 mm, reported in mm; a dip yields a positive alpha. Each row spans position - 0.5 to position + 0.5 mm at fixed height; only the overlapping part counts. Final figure 0.52 mm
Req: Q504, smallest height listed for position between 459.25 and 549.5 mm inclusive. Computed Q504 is 194.9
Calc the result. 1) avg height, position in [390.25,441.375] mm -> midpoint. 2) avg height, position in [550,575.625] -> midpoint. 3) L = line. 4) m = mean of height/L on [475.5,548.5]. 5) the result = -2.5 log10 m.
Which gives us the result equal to 0.02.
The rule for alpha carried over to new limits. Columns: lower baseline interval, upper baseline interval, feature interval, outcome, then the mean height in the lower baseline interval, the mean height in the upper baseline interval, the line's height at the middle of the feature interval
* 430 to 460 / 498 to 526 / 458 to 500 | 0.31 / 206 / 208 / 207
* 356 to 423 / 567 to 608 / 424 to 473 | 2.00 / 214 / 219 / 216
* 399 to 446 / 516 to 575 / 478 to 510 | 1.10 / 209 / 213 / 211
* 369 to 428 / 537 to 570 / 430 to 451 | 0.56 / 212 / 211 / 212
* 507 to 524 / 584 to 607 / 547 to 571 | 0.38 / 210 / 221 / 216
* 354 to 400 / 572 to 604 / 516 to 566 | 1.37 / 216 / 218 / 217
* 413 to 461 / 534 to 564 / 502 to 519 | 0.23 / 208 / 210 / 209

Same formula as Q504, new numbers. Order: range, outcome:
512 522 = 203.7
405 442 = 199.1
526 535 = 206.8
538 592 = 202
